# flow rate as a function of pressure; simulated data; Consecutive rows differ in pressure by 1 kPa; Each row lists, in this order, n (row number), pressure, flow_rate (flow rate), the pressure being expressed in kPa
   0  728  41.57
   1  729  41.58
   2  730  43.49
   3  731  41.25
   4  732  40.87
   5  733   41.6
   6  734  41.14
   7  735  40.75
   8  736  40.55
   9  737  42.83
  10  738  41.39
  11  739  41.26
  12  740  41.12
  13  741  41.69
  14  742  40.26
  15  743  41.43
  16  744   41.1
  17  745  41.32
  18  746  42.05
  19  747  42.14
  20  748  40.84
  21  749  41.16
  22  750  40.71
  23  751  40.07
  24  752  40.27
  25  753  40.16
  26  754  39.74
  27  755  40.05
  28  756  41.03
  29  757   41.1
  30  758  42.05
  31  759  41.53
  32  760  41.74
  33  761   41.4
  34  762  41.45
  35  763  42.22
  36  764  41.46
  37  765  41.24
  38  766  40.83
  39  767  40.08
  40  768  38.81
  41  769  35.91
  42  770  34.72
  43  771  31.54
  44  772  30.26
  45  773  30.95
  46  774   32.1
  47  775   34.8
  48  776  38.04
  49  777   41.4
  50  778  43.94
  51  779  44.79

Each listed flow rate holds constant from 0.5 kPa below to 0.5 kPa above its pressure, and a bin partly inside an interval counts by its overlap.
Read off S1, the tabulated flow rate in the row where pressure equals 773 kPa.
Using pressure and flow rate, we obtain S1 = 30.95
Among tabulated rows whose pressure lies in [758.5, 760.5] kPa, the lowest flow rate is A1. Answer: 41.53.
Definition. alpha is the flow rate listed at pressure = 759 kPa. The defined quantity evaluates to 41.53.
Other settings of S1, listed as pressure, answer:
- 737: 42.83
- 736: 40.55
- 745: 41.32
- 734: 41.14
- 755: 40.05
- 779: 44.79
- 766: 40.83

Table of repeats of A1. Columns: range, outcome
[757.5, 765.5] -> 41.24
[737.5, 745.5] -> 40.26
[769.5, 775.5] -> 30.26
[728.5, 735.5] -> 40.75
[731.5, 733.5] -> 40.87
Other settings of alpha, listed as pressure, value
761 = 41.4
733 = 41.6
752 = 40.27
